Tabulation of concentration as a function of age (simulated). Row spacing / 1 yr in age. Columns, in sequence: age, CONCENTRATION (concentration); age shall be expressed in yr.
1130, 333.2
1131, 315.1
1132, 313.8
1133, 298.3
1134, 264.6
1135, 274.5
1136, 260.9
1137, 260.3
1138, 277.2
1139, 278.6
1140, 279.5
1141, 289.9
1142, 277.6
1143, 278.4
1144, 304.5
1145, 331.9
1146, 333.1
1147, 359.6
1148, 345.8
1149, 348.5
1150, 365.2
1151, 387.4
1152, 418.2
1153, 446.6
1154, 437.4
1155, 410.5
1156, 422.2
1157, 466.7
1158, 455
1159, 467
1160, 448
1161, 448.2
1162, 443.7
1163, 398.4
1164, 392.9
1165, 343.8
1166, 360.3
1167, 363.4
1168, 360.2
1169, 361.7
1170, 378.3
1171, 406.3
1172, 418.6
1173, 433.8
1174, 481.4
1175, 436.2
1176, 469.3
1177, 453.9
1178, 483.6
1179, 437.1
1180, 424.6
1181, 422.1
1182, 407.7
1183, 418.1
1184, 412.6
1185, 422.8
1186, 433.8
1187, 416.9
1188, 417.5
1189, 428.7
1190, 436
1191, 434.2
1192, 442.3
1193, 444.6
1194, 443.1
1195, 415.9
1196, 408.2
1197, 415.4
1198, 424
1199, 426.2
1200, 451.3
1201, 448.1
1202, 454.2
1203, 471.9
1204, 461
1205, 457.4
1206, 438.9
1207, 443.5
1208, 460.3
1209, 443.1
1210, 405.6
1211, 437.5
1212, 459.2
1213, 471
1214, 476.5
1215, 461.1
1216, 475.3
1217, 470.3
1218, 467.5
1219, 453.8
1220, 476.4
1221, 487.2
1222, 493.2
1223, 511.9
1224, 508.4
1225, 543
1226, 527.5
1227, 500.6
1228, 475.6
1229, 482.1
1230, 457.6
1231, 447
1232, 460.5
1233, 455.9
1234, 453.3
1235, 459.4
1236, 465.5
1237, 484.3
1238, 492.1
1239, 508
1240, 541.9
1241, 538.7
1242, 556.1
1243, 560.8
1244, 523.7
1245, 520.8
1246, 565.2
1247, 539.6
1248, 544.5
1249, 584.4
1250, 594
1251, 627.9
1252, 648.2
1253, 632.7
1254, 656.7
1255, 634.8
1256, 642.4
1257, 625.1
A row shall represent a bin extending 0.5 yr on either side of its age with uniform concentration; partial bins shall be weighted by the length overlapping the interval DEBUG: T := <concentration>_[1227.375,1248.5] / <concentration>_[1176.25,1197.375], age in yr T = 1.17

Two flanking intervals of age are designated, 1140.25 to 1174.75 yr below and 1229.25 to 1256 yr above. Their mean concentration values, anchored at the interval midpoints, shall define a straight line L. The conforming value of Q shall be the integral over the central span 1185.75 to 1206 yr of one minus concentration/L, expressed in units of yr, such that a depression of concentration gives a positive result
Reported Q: 0.8 yr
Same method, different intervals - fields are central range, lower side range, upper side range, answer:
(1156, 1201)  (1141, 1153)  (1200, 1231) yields -2.7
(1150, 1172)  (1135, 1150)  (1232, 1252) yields -4.2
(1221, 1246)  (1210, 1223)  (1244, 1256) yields 1.5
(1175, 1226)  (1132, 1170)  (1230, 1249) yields -1.0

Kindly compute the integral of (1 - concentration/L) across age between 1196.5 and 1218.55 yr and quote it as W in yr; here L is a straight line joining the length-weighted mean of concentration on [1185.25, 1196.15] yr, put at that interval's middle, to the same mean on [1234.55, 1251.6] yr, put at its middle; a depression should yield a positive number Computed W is 0.6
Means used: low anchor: 430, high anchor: 537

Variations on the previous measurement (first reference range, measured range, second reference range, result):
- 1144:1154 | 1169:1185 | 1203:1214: -0.8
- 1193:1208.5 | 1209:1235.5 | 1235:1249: 0.7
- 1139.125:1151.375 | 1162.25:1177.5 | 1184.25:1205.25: -1.0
